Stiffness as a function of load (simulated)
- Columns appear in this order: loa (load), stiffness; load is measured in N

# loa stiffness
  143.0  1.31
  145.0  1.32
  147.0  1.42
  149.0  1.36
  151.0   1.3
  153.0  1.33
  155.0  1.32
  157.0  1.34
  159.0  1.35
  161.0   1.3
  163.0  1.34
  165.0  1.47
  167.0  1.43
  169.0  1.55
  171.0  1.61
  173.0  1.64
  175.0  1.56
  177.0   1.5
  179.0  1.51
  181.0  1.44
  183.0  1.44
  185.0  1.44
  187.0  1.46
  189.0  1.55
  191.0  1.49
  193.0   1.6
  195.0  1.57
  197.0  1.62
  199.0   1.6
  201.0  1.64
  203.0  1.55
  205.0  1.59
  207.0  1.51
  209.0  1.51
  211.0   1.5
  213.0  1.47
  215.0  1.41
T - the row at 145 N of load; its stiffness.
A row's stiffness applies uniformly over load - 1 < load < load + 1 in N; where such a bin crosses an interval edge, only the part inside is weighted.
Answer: 1.32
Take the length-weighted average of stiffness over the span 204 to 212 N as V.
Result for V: 1.53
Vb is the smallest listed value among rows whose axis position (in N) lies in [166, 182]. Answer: 1.43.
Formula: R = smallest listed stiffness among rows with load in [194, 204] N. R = 1.55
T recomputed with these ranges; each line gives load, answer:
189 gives 1.55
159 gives 1.35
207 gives 1.51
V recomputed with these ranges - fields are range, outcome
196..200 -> 1.61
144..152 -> 1.35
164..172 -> 1.51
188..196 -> 1.55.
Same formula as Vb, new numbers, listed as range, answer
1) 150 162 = 1.3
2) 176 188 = 1.44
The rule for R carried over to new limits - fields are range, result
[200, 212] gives 1.5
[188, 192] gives 1.49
